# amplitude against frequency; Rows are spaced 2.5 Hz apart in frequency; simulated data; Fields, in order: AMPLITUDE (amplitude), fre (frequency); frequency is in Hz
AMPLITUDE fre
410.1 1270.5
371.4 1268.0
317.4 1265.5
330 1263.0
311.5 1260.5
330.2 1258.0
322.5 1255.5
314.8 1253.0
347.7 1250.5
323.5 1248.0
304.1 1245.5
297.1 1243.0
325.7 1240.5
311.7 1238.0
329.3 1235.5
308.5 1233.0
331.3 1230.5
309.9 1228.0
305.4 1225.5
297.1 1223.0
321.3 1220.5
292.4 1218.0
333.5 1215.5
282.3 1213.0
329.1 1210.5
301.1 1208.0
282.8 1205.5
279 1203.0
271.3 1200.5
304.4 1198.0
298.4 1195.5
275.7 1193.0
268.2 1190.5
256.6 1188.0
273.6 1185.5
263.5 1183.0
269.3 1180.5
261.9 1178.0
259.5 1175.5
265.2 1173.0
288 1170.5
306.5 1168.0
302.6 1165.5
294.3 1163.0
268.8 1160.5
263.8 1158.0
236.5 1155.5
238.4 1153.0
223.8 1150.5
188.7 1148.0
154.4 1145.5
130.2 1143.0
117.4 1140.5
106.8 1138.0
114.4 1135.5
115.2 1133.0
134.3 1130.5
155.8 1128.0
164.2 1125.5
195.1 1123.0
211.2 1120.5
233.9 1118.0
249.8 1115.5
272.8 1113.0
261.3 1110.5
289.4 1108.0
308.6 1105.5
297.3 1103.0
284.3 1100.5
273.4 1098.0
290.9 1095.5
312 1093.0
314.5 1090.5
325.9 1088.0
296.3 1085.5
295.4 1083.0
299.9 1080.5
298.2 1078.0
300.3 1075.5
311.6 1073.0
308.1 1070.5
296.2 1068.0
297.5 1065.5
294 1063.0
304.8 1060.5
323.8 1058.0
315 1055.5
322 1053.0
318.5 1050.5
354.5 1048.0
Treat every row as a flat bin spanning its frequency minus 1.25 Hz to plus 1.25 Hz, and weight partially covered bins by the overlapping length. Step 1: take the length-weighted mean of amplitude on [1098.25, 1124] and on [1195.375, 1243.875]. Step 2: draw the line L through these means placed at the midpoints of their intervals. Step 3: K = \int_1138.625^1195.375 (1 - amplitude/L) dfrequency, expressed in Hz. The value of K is 7.9 Hz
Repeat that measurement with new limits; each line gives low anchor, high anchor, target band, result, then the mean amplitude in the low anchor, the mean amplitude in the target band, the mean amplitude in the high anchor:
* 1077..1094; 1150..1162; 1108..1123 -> 2.0 Hz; 306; 245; 249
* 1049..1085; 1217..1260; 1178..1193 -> 2.2 Hz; 306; 267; 316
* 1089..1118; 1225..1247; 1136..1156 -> 8.5 Hz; 285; 170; 314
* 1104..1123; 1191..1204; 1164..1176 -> -0.5 Hz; 257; 286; 285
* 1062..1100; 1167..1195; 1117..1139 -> 9.9 Hz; 301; 159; 272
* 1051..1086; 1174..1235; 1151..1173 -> 1.7 Hz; 305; 273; 291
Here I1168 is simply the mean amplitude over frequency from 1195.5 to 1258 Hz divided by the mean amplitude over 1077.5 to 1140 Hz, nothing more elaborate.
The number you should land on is 1.3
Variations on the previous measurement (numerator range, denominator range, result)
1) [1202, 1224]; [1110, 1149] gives 1.74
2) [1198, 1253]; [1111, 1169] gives 1.52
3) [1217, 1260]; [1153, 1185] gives 1.16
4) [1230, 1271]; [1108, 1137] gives 1.68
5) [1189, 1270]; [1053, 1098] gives 1.02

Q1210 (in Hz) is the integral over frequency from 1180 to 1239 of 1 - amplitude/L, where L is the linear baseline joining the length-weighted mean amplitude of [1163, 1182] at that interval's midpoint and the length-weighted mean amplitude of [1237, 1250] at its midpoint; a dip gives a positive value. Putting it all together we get 0.4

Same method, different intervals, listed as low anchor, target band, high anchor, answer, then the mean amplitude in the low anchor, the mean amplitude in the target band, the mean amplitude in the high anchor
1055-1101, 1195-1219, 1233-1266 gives 1.4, 302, 297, 320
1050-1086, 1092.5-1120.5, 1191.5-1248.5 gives 2.7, 305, 276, 305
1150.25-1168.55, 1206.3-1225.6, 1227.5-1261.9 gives -0.3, 268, 307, 319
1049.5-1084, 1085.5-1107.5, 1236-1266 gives 0.6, 306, 300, 320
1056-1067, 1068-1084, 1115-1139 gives -1.6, 306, 302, 166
